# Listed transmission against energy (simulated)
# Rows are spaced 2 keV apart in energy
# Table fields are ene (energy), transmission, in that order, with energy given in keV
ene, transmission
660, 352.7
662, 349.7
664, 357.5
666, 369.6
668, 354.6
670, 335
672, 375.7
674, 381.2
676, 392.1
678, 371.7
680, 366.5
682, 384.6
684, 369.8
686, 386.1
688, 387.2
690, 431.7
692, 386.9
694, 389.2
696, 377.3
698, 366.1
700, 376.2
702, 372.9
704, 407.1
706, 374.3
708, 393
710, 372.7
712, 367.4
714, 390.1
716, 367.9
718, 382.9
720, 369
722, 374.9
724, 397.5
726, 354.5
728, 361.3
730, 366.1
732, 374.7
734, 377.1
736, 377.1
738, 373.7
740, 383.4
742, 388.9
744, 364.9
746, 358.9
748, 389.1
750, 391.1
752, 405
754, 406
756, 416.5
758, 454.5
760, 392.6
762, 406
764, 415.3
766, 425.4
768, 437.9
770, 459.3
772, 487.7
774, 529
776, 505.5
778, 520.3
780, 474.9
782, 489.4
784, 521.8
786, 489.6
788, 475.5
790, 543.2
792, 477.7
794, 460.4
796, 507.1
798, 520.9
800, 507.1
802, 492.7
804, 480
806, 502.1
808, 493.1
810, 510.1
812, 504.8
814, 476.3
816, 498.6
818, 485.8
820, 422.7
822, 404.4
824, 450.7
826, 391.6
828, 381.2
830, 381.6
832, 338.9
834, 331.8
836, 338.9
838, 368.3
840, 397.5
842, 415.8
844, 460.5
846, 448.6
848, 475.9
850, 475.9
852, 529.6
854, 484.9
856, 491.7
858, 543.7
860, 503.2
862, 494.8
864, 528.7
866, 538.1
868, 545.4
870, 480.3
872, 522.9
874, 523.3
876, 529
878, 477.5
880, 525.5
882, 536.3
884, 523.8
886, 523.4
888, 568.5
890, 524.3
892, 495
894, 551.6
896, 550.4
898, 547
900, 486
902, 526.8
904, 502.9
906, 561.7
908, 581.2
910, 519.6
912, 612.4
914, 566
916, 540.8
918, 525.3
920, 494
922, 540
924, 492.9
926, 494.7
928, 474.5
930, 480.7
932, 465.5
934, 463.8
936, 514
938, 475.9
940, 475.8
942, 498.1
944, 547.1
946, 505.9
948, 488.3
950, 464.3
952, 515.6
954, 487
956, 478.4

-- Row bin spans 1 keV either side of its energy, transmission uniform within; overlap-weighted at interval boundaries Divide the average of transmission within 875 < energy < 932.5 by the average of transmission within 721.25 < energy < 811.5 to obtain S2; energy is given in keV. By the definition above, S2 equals 1.2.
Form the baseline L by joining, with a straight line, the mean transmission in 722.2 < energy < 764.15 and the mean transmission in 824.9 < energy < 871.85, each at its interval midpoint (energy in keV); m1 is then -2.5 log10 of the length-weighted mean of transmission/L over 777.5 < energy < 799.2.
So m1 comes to -0.20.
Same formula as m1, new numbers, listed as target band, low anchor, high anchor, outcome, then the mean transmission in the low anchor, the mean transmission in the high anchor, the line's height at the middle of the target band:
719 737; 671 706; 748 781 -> 0.117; 383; 444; 415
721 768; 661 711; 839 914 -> 0.078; 377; 514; 419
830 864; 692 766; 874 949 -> 0.066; 385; 519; 471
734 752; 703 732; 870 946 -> 0.045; 377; 519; 396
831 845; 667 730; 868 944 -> 0.241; 378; 519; 473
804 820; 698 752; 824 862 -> -0.172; 377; 433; 419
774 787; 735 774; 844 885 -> -0.161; 410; 508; 433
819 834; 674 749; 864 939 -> 0.186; 379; 521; 465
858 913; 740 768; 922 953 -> -0.137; 402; 492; 466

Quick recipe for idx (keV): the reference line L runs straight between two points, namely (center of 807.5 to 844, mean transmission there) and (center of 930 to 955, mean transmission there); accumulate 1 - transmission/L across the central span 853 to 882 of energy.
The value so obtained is -4.4 keV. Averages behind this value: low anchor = 422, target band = 514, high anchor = 491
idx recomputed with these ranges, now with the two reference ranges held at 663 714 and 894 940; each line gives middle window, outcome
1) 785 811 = -3.0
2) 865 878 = -0.8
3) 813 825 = 0.0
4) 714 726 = 0.6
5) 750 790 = -2.8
